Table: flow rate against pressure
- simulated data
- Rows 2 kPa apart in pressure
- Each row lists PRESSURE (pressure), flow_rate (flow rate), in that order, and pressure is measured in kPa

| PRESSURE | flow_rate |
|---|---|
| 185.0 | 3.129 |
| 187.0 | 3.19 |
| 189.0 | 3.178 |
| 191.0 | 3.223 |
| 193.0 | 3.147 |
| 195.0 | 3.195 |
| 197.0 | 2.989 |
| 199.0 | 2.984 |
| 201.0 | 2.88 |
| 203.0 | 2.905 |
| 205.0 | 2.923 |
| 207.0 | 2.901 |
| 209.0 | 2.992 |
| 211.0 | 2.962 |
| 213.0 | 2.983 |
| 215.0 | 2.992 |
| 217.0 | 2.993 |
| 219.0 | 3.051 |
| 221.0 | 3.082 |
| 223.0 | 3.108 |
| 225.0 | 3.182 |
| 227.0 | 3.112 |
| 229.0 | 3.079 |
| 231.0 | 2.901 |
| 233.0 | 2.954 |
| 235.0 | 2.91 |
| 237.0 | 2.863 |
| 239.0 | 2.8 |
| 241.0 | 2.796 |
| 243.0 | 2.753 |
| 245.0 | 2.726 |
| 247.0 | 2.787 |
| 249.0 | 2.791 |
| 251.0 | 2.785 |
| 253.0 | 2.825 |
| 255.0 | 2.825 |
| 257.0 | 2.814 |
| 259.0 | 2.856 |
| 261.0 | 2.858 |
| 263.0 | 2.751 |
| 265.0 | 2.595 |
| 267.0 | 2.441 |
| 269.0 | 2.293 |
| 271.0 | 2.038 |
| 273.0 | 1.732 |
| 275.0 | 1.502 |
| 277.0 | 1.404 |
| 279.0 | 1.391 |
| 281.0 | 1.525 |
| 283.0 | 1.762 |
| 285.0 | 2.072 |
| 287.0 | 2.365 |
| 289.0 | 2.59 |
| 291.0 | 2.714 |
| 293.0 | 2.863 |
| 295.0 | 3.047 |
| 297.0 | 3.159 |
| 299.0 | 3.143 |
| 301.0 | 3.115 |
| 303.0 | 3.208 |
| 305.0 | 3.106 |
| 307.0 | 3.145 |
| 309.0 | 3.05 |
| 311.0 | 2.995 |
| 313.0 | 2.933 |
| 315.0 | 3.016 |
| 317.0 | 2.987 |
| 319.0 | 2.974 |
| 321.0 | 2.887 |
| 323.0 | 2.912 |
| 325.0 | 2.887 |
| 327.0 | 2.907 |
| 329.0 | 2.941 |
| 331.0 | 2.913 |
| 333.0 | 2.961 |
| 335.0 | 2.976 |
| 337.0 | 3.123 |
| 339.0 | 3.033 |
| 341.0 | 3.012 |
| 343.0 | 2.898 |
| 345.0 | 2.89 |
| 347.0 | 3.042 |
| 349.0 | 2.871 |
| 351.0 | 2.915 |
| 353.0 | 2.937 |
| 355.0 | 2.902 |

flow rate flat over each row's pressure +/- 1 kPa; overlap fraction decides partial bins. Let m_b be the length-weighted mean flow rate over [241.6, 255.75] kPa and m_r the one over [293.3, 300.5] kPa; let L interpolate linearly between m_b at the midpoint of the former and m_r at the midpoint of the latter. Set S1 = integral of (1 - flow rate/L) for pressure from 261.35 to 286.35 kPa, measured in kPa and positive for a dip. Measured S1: 8.1 kPa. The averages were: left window 2.78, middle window 1.99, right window 3.09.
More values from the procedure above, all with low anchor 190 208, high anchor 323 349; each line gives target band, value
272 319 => 6.46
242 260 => 1.20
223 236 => -0.11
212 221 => -0.01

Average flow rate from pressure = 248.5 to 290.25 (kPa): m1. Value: 2.29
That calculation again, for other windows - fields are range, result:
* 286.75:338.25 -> 2.97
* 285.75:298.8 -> 2.8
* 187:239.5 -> 3.02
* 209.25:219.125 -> 2.99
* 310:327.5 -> 2.95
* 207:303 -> 2.67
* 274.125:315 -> 2.57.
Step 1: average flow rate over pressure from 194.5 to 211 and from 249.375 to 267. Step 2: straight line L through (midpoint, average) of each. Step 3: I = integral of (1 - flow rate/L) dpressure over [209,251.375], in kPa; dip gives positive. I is -1.0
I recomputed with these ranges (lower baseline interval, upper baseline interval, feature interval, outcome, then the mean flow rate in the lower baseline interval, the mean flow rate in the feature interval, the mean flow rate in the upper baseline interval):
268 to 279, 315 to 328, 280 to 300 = -3.1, 1.76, 2.52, 2.93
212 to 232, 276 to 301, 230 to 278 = 2.6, 3.05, 2.58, 2.37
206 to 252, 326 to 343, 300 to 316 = -0.6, 2.93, 3.07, 2.98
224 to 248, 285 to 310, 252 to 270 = 1.3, 2.91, 2.7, 2.92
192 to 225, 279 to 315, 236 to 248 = 0.5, 3.01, 2.79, 2.72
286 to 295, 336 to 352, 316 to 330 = -0.3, 2.68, 2.93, 2.97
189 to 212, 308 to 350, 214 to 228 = -0.3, 3.02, 3.07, 2.96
